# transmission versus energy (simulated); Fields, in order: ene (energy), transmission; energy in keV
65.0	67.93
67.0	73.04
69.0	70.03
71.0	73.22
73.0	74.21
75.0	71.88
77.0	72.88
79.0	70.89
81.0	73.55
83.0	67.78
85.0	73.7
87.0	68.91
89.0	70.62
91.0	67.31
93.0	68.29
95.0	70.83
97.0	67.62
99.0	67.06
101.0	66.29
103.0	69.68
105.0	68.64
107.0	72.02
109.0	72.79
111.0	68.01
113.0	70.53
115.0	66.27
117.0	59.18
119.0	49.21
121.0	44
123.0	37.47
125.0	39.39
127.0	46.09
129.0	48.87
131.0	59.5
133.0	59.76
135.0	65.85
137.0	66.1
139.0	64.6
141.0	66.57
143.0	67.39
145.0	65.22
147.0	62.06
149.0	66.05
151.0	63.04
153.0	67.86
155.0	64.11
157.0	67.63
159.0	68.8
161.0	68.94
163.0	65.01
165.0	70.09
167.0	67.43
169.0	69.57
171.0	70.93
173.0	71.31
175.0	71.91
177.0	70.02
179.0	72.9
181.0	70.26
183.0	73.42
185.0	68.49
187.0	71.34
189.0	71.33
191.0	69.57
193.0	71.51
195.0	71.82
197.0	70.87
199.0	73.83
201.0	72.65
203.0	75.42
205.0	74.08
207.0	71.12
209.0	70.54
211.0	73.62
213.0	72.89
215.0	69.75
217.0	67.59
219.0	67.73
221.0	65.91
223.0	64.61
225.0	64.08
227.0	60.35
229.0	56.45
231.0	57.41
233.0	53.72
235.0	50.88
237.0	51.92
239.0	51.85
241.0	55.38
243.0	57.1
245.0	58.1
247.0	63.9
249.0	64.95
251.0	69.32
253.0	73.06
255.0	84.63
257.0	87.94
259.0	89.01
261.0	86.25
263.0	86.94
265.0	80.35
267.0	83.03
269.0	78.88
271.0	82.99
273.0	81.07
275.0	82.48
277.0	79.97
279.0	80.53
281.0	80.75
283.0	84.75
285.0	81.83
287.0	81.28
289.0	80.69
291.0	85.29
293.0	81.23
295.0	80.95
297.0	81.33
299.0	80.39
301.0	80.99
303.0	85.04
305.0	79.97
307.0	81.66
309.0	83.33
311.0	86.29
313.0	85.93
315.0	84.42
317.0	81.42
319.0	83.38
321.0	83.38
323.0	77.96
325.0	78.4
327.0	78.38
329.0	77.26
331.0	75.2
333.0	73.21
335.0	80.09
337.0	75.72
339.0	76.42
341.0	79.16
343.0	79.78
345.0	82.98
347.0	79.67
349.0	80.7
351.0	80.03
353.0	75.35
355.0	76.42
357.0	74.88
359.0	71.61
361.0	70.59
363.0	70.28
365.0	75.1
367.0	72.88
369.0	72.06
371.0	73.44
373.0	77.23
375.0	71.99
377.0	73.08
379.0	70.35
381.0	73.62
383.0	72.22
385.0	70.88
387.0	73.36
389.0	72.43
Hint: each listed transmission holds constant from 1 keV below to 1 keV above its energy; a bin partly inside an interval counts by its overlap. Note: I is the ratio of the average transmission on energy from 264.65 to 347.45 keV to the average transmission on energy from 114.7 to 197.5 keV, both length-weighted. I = 1.26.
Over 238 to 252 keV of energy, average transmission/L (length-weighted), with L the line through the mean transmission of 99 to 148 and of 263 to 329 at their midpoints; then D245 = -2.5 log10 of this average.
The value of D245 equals 0.25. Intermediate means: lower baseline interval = 60.8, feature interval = 60.1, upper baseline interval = 81.8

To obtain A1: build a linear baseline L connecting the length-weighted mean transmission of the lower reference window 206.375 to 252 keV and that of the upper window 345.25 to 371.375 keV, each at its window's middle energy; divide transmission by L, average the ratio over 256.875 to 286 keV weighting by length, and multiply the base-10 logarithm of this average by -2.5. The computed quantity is -0.239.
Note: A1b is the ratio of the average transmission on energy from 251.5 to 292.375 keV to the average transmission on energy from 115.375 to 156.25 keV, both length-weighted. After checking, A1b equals 1.4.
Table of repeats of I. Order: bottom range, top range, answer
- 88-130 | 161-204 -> 1.15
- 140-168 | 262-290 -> 1.23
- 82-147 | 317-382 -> 1.21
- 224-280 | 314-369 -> 1.10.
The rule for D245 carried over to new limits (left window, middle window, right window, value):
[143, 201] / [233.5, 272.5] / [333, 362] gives 0.03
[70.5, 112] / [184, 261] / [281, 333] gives 0.14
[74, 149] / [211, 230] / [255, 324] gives 0.15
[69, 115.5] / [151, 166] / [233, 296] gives 0.08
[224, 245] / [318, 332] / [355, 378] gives -0.17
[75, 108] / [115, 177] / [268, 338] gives 0.17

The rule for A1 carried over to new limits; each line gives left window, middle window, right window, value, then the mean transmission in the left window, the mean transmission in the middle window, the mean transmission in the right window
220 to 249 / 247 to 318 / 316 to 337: -0.18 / 58.2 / 81.4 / 78.7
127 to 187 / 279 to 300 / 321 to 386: -0.13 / 66.4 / 81.8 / 75.7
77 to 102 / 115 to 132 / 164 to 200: 0.39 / 69.5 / 49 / 70.9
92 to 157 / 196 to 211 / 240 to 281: -0.03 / 62.3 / 72.7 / 76.4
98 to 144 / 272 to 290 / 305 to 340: -0.07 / 60.7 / 81.5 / 80.1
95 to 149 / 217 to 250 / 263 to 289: 0.27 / 61.4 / 59.3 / 81.7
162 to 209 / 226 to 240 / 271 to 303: 0.36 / 71.1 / 54.7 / 81.7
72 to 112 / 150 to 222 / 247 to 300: 0.08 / 70.1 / 70.1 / 80.8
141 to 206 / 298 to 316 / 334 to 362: -0.10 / 69.5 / 83.1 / 77.4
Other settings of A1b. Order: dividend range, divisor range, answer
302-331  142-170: 1.23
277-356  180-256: 1.21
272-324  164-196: 1.16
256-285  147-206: 1.19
